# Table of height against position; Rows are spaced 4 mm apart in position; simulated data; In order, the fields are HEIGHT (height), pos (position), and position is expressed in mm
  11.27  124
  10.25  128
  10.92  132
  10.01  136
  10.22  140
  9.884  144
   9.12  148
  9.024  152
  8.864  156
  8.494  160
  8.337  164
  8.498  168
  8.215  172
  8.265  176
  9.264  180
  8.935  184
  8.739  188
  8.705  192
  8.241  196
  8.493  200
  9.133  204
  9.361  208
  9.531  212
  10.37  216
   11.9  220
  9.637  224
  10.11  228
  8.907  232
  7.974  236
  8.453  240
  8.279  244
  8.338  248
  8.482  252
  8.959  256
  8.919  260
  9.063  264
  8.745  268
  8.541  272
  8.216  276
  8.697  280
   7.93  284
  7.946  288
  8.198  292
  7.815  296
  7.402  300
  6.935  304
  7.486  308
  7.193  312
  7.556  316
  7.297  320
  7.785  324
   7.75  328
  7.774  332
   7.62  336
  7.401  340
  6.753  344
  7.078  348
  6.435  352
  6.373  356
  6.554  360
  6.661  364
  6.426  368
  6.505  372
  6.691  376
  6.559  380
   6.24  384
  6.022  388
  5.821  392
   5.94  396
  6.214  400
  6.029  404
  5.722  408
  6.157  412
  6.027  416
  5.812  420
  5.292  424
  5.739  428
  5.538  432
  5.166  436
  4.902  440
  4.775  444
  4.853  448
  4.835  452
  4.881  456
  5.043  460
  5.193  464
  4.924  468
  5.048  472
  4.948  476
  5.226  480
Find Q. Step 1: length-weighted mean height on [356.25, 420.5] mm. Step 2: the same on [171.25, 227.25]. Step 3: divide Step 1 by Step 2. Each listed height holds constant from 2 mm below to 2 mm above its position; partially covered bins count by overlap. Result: 0.67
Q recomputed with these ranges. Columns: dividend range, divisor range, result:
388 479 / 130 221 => 0.59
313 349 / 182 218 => 0.82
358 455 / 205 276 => 0.64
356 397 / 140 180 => 0.72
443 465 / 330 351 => 0.68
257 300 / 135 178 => 0.93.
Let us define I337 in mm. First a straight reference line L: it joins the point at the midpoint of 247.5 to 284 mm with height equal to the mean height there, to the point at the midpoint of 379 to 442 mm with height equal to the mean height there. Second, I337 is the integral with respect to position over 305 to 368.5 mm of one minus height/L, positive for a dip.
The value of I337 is 0.9 mm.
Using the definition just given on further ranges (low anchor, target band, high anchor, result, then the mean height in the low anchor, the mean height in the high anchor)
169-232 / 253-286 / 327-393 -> -1.89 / 9.24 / 6.74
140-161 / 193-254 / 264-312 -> -4.04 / 9.21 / 8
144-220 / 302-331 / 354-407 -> -1.16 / 8.97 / 6.3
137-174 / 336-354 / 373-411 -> -0.75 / 8.99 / 6.15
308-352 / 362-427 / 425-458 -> -0.82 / 7.38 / 5.09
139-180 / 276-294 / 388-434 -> -2.02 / 8.88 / 5.85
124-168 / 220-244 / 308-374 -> -2.06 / 9.55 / 7.09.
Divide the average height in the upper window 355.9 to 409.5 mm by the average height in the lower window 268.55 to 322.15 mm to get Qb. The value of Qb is 0.8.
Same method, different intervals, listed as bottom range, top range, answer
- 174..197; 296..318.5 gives 0.84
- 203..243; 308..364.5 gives 0.75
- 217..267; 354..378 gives 0.72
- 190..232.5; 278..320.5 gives 0.81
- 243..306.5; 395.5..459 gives 0.66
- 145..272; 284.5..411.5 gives 0.77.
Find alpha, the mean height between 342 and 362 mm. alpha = 6.64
